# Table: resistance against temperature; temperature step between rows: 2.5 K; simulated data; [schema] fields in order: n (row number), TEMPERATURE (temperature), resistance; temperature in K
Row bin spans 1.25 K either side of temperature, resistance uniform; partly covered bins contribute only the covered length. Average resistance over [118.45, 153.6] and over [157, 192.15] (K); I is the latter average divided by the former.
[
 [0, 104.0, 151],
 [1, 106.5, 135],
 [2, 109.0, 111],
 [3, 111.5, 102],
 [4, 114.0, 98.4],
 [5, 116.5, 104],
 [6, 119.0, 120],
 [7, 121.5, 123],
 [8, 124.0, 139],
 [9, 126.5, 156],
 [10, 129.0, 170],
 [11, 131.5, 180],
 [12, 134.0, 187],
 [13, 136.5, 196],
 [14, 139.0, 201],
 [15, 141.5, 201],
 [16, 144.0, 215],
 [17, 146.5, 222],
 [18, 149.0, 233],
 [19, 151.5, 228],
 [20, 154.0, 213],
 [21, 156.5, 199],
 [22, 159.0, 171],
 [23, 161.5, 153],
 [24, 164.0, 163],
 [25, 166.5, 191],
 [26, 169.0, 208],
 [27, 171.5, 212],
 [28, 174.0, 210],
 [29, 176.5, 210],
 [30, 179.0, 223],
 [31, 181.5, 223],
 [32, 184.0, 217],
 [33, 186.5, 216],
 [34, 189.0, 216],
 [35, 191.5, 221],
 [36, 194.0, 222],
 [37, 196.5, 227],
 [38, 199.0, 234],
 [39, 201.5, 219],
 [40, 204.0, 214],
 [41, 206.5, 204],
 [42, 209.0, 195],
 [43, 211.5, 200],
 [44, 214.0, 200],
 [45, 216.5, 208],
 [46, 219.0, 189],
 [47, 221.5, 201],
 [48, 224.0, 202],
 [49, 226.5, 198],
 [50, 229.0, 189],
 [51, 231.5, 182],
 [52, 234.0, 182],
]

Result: 1.09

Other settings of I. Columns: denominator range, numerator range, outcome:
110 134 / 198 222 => 1.53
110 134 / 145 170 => 1.47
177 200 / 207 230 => 0.89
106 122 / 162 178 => 1.76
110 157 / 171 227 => 1.23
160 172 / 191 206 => 1.21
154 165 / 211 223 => 1.13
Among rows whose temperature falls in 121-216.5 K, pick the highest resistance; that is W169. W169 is 234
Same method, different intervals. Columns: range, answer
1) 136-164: 233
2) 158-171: 208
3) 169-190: 223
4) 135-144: 215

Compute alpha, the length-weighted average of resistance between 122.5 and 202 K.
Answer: 202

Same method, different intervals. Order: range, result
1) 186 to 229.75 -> 209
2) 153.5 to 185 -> 199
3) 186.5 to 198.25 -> 221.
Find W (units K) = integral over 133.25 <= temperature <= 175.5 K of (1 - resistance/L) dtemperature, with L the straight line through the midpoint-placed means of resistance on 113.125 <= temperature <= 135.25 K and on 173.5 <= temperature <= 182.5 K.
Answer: -4.2 K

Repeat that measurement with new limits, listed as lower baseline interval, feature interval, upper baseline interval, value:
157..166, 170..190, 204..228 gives -4.14 K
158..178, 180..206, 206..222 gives -3.36 K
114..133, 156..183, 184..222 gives -2.27 K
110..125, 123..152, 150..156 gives -3.50 K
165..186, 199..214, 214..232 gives -0.48 K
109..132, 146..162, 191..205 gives -3.30 K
